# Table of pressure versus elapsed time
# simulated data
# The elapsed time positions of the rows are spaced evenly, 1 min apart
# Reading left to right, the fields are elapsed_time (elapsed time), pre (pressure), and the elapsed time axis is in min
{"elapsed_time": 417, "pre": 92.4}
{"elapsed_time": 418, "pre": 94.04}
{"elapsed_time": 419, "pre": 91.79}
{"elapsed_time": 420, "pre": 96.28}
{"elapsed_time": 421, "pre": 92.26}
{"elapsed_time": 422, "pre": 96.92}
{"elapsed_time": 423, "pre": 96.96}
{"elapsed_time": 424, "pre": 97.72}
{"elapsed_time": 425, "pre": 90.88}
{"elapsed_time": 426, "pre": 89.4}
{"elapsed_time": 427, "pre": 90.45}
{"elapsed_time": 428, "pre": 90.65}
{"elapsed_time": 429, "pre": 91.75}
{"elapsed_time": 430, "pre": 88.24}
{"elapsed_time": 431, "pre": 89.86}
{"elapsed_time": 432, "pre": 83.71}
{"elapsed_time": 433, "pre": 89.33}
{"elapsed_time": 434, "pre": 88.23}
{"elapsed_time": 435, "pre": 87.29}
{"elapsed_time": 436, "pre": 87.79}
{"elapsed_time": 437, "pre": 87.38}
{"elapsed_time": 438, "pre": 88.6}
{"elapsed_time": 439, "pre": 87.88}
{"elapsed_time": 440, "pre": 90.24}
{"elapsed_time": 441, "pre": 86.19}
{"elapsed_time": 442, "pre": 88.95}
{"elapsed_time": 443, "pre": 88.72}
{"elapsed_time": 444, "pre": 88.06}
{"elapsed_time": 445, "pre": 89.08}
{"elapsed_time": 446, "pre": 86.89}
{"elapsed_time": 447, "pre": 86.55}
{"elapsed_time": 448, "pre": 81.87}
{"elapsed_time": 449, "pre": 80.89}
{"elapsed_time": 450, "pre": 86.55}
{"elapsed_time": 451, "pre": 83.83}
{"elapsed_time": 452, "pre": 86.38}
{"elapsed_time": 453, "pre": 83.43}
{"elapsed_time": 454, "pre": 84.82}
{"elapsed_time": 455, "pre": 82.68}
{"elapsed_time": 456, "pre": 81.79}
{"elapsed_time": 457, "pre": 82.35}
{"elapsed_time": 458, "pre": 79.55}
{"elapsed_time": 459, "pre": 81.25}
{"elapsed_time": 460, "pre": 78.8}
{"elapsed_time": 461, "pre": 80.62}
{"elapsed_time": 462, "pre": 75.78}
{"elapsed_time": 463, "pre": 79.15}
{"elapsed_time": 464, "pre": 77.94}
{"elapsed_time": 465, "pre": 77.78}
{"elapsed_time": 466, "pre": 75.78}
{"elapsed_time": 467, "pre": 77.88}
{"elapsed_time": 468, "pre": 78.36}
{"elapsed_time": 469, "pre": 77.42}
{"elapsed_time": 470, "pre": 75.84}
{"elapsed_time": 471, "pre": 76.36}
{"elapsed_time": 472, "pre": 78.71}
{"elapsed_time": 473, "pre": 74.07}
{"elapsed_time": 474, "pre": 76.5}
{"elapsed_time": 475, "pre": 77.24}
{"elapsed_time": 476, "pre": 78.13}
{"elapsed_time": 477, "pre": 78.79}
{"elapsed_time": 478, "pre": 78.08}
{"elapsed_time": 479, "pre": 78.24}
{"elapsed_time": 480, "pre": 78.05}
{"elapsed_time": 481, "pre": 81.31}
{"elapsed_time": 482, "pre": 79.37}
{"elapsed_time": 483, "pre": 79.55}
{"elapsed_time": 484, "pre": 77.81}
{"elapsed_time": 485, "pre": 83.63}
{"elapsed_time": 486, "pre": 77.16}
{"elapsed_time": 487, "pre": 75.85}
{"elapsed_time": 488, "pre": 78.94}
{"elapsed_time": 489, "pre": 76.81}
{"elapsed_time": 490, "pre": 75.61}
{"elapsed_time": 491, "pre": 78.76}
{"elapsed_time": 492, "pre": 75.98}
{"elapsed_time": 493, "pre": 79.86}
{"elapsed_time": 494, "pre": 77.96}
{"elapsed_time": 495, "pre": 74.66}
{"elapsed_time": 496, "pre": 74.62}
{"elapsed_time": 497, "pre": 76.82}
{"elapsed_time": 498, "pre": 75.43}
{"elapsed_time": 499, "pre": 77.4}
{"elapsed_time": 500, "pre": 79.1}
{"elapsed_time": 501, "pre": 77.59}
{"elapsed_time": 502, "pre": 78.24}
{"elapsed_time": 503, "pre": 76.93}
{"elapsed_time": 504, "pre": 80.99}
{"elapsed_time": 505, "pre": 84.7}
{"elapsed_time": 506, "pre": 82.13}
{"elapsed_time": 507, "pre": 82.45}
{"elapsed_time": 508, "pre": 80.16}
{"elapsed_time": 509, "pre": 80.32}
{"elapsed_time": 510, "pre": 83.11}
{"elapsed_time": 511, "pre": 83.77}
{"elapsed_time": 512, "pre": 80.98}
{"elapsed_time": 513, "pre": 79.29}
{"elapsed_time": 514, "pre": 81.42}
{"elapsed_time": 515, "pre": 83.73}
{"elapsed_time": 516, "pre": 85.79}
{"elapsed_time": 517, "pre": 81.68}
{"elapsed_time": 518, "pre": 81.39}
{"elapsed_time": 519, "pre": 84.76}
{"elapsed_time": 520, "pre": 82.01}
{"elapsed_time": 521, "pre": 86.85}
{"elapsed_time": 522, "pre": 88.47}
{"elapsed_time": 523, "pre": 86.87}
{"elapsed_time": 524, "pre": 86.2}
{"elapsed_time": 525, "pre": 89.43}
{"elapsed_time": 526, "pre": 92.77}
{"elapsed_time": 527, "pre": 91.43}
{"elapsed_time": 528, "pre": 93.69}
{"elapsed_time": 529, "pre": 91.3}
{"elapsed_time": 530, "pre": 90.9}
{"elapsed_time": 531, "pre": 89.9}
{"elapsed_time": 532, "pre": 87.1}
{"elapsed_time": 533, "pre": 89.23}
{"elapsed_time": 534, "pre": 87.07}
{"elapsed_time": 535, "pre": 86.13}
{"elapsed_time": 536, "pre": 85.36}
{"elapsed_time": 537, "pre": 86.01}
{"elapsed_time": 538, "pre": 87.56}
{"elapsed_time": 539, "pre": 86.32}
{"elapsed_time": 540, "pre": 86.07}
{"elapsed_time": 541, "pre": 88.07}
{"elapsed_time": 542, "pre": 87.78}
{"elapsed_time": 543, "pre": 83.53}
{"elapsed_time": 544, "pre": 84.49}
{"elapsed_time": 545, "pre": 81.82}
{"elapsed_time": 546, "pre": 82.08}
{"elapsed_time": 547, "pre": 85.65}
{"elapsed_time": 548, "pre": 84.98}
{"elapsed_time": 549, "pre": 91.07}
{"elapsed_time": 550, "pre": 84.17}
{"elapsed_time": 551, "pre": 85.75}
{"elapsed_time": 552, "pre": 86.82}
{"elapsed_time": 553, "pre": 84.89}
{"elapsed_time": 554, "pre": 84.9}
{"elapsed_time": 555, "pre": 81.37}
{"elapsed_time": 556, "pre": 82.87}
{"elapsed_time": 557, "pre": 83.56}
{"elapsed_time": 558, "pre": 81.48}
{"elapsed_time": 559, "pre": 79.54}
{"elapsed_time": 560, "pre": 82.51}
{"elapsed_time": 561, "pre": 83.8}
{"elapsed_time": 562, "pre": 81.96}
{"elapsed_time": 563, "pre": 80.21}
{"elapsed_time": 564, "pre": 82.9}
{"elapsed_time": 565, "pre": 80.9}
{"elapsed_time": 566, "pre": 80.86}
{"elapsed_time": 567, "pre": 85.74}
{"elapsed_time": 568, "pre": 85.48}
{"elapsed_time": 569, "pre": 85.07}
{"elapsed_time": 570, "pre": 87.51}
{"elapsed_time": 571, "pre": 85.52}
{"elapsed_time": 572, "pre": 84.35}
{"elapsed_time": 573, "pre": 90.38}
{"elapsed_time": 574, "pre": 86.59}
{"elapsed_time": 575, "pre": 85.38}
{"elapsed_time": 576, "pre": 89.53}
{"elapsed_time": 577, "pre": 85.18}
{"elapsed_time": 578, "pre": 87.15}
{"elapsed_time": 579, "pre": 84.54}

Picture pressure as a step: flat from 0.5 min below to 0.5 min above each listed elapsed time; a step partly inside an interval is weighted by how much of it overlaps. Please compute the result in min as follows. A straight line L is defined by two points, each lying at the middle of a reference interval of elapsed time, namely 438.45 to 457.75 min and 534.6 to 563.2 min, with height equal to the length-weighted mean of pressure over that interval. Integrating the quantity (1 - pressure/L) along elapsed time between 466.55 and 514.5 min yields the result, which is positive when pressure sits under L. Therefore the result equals 3.7 min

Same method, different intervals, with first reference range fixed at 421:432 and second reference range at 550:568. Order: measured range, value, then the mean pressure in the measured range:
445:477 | 3.33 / 80.3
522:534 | -0.65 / 89.7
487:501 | 1.66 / 77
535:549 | -0.23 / 85.6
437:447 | 0.30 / 88.2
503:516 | 0.67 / 81.9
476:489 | 1.38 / 78.8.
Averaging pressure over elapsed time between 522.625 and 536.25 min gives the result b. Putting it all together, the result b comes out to 89.2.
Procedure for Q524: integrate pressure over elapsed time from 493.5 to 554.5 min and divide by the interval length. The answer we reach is 84.1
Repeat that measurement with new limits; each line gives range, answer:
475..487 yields 78.9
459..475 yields 77.5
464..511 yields 78.3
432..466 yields 84.3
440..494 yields 80.4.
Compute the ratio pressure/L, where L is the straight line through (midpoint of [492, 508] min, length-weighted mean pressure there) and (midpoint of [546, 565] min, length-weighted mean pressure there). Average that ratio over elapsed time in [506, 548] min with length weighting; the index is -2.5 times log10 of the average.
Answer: -0.06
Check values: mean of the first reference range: 78.6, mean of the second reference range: 83.7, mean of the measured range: 85.6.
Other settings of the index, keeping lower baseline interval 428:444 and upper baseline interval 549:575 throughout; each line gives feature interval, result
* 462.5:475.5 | 0.13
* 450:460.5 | 0.06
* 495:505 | 0.11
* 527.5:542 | -0.04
